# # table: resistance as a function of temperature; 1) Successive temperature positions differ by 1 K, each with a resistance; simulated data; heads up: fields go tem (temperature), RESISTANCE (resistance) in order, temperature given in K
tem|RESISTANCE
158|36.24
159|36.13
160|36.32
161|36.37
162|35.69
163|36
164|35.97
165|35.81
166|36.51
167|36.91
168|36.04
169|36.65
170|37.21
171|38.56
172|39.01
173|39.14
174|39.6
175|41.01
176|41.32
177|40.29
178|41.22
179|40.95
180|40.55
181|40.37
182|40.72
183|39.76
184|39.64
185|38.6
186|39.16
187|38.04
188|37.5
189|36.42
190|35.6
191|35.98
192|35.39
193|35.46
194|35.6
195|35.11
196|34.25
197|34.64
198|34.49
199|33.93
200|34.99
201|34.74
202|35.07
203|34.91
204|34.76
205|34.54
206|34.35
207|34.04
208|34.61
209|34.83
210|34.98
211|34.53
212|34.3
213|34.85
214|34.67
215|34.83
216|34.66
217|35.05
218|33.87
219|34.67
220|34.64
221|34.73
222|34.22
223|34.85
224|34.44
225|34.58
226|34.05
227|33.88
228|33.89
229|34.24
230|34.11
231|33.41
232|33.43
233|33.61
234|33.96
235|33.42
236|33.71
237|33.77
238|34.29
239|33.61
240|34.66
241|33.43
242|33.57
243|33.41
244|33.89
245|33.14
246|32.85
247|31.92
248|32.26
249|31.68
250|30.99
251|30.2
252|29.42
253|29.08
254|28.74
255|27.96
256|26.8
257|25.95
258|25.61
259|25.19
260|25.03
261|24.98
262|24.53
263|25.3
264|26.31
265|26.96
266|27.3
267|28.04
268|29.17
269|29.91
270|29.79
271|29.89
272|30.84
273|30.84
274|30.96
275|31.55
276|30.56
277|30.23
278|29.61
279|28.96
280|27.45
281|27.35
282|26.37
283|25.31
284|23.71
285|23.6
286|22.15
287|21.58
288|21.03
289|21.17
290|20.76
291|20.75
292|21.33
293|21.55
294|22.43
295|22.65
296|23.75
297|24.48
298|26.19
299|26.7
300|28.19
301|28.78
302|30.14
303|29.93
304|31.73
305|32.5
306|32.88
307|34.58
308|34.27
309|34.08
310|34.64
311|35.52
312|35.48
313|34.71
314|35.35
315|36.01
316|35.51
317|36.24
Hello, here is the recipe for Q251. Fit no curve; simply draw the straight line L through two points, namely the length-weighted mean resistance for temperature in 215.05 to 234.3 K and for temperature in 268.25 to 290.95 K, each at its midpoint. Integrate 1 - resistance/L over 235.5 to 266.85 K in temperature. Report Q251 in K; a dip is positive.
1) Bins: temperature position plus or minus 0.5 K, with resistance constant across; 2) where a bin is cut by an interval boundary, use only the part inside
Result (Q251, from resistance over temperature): 0.9 K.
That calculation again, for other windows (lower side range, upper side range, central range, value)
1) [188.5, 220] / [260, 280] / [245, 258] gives 0.3 K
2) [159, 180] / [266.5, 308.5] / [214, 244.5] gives -1.5 K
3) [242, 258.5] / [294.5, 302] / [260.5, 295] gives 2.2 K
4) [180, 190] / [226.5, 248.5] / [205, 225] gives 0.7 K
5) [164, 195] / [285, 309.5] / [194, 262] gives 0.9 K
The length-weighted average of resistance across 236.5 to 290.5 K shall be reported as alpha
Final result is 28.6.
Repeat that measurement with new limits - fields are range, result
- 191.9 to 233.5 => 34.5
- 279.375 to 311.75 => 26.9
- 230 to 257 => 32.1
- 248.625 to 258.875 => 28.5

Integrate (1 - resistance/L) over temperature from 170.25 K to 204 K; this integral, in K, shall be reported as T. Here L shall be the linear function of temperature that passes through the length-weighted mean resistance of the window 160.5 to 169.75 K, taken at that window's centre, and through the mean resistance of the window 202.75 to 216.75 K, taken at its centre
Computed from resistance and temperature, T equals -2.0 K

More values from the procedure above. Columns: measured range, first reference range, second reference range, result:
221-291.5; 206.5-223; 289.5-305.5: 1.37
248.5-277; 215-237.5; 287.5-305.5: 1.05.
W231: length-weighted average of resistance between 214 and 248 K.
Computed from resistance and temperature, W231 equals 33.9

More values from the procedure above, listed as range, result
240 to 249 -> 33.1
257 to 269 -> 26.4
